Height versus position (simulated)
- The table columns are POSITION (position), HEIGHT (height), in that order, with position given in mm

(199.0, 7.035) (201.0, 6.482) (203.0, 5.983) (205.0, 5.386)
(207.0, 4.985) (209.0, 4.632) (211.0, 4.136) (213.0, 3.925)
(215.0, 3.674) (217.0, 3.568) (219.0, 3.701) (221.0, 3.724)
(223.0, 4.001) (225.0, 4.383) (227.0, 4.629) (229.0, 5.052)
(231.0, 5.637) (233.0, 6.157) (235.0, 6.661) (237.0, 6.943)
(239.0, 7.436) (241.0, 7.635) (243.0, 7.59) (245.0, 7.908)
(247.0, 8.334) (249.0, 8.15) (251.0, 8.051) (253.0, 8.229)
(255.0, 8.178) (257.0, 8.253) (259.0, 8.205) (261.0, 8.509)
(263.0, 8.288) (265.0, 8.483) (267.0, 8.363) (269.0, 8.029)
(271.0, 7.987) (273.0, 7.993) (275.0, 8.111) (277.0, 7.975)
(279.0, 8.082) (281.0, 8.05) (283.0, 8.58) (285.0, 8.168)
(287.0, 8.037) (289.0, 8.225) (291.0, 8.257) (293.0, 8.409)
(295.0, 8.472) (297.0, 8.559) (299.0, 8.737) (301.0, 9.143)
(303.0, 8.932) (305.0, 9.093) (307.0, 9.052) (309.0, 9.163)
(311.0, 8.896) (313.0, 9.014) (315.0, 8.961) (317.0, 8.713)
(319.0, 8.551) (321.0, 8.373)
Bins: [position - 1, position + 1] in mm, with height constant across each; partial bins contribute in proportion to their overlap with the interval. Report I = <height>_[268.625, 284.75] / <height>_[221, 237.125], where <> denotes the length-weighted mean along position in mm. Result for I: 1.5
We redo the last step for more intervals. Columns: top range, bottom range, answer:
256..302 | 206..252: 1.46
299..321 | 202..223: 2.05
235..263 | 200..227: 1.76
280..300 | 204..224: 2.00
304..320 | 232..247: 1.23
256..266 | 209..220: 2.15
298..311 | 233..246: 1.24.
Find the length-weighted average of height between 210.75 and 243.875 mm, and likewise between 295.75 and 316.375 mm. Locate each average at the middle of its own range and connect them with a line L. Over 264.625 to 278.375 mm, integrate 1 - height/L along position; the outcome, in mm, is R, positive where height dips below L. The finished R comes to -1.5 mm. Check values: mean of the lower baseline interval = 5.24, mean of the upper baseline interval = 8.94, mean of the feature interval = 8.12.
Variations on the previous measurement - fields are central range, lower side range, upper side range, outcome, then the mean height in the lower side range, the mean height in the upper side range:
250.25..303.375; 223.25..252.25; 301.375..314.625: -2.22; 6.7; 9.03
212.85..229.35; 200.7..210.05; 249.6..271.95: 5.79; 5.41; 8.23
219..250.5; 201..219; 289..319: -2.47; 4.6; 8.79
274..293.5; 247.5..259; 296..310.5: 1.06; 8.18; 8.95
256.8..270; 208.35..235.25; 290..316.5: -3.17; 4.5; 8.82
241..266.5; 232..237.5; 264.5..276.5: -2.67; 6.55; 8.14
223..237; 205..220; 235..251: 1.79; 4.18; 7.67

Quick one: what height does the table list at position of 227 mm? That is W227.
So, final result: 4.629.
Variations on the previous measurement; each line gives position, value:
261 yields 8.509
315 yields 8.961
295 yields 8.472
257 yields 8.253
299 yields 8.737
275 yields 8.111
